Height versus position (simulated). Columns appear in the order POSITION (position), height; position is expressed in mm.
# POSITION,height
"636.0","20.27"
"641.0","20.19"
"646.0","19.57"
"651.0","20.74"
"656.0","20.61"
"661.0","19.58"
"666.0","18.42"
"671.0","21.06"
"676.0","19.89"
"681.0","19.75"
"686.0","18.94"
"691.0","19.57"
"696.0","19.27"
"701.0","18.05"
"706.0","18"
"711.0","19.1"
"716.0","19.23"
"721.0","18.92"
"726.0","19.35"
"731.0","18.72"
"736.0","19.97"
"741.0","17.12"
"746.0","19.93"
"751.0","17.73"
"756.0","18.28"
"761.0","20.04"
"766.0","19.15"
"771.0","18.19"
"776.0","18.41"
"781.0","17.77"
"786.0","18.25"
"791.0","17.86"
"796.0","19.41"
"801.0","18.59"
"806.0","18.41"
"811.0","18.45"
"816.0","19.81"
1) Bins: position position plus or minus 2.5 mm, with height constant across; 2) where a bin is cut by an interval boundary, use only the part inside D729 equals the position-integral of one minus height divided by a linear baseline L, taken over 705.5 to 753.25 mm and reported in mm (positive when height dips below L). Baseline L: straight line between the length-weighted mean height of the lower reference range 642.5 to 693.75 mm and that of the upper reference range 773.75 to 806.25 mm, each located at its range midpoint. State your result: 0.6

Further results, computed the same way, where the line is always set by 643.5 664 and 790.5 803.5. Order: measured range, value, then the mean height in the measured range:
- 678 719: 1.39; 19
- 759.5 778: 0.10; 18.9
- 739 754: 0.71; 18.3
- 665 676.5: -0.02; 20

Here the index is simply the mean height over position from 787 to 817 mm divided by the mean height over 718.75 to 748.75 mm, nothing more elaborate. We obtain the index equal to 0.98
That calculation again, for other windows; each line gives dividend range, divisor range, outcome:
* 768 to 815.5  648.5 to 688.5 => 0.93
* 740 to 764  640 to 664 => 0.93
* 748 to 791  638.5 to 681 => 0.92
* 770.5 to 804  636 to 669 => 0.92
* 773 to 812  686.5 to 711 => 0.98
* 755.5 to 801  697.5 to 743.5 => 0.99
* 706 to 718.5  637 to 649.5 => 0.95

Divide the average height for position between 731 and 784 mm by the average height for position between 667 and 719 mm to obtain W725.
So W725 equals 1.0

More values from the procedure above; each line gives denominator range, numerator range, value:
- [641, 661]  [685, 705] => 0.93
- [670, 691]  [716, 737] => 0.97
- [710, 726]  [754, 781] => 0.98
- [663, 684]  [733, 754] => 0.95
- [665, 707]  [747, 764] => 0.98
